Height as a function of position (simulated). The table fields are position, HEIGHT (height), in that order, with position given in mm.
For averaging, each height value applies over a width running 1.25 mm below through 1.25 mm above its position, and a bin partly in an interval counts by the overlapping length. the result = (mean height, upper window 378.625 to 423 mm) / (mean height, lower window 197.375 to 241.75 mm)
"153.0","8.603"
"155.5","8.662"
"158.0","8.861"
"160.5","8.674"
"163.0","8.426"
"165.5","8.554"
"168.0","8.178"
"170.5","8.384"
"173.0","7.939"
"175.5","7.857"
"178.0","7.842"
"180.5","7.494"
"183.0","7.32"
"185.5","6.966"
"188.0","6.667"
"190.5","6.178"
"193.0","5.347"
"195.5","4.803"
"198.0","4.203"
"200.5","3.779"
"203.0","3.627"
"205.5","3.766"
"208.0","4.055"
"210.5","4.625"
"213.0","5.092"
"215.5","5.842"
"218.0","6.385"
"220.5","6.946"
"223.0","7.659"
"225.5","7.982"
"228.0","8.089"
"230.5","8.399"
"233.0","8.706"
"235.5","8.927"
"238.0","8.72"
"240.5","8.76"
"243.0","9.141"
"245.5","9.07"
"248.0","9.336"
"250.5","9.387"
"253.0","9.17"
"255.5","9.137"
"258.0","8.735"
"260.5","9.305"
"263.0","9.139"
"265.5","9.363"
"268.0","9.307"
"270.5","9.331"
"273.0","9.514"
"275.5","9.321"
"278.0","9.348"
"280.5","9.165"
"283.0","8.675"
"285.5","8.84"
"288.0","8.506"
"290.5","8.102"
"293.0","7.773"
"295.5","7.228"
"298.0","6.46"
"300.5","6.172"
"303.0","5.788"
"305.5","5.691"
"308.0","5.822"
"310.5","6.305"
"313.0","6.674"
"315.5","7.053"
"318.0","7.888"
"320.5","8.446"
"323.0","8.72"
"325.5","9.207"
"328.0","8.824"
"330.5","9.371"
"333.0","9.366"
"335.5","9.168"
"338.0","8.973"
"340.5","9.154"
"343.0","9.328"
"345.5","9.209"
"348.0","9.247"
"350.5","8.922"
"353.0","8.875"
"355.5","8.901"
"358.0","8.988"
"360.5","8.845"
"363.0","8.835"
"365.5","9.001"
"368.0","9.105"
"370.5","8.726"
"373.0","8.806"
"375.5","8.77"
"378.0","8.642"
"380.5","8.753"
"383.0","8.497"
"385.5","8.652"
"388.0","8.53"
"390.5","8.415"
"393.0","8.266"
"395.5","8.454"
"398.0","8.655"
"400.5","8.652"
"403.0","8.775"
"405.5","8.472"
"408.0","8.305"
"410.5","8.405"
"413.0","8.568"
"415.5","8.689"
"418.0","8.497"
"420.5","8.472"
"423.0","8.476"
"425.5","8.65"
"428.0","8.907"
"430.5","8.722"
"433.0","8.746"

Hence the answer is 1.3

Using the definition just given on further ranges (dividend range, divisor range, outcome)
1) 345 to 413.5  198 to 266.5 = 1.17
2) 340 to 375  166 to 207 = 1.43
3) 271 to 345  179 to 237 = 1.30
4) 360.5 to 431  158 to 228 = 1.32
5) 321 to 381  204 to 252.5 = 1.21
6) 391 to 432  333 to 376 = 0.95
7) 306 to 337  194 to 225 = 1.56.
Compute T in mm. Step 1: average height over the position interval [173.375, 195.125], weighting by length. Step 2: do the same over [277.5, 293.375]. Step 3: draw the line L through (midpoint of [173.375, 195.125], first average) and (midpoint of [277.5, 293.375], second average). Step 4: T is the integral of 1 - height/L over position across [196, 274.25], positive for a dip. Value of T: 2.89 mm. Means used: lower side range 6.91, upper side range 8.64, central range 7.57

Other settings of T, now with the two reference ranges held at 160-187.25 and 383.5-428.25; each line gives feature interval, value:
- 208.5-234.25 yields 3.73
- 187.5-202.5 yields 5.58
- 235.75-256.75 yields -2.50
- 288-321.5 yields 5.44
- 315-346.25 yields -1.95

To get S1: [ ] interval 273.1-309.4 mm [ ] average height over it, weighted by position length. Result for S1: 7.69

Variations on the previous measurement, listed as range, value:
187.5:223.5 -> 5.19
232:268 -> 9.07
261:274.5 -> 9.33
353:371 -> 8.92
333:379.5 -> 8.98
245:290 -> 9.13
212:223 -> 6.27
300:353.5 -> 8.12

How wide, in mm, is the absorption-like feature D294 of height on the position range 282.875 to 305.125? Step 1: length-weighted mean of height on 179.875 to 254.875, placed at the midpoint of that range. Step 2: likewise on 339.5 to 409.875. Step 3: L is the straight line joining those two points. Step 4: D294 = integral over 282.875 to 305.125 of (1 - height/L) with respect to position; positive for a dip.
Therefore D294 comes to 1.2 mm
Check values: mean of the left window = 6.9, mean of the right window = 8.77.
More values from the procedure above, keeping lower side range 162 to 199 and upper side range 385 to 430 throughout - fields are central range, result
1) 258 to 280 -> -4.7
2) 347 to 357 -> -1.0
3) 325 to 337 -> -1.7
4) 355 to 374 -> -1.5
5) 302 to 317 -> 3.1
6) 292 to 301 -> 1.0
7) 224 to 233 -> -1.0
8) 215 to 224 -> 0.7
